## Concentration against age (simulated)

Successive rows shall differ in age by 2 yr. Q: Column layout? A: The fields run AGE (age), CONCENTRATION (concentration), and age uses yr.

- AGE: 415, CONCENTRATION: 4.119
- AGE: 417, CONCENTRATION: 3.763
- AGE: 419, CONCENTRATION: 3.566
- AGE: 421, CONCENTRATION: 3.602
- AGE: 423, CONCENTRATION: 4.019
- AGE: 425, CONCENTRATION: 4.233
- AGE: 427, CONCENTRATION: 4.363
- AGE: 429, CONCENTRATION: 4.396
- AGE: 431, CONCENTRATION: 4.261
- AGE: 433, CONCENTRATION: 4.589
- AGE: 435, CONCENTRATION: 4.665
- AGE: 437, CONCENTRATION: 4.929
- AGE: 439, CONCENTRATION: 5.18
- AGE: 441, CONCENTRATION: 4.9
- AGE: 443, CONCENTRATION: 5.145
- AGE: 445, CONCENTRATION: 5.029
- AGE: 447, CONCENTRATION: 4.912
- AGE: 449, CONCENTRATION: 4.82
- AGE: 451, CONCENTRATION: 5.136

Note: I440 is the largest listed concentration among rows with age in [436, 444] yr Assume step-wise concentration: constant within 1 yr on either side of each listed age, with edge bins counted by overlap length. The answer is 5.18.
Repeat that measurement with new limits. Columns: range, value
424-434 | 4.589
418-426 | 4.233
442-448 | 5.145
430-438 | 4.929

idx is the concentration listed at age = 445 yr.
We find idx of 5.029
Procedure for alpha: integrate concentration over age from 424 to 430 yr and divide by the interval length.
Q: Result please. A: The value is 4.33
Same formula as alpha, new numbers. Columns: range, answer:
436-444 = 5.04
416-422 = 3.64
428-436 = 4.48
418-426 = 3.85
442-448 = 5.03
